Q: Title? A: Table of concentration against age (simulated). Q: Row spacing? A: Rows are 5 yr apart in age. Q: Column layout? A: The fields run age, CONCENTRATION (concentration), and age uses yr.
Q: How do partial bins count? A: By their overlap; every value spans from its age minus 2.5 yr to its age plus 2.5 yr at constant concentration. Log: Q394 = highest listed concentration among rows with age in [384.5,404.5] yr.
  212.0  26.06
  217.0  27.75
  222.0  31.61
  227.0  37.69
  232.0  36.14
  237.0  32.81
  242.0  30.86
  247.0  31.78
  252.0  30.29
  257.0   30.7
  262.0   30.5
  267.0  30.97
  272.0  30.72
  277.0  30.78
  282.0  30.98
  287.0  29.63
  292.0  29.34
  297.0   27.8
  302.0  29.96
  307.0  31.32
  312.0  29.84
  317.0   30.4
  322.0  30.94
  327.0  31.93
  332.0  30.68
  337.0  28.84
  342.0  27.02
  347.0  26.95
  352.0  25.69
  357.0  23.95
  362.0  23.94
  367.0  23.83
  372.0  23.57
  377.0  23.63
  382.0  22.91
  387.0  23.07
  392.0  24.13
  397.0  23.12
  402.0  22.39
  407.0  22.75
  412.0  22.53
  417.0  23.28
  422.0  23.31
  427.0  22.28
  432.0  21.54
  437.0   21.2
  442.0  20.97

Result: 24.13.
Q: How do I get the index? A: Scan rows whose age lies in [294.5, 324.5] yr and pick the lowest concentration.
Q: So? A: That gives 27.8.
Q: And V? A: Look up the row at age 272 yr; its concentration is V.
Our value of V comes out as 30.72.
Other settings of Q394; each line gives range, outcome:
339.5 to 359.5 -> 27.02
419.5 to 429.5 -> 23.31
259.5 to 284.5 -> 30.98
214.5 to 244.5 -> 37.69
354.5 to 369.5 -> 23.95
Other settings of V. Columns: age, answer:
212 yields 26.06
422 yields 23.31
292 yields 29.34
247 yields 31.78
